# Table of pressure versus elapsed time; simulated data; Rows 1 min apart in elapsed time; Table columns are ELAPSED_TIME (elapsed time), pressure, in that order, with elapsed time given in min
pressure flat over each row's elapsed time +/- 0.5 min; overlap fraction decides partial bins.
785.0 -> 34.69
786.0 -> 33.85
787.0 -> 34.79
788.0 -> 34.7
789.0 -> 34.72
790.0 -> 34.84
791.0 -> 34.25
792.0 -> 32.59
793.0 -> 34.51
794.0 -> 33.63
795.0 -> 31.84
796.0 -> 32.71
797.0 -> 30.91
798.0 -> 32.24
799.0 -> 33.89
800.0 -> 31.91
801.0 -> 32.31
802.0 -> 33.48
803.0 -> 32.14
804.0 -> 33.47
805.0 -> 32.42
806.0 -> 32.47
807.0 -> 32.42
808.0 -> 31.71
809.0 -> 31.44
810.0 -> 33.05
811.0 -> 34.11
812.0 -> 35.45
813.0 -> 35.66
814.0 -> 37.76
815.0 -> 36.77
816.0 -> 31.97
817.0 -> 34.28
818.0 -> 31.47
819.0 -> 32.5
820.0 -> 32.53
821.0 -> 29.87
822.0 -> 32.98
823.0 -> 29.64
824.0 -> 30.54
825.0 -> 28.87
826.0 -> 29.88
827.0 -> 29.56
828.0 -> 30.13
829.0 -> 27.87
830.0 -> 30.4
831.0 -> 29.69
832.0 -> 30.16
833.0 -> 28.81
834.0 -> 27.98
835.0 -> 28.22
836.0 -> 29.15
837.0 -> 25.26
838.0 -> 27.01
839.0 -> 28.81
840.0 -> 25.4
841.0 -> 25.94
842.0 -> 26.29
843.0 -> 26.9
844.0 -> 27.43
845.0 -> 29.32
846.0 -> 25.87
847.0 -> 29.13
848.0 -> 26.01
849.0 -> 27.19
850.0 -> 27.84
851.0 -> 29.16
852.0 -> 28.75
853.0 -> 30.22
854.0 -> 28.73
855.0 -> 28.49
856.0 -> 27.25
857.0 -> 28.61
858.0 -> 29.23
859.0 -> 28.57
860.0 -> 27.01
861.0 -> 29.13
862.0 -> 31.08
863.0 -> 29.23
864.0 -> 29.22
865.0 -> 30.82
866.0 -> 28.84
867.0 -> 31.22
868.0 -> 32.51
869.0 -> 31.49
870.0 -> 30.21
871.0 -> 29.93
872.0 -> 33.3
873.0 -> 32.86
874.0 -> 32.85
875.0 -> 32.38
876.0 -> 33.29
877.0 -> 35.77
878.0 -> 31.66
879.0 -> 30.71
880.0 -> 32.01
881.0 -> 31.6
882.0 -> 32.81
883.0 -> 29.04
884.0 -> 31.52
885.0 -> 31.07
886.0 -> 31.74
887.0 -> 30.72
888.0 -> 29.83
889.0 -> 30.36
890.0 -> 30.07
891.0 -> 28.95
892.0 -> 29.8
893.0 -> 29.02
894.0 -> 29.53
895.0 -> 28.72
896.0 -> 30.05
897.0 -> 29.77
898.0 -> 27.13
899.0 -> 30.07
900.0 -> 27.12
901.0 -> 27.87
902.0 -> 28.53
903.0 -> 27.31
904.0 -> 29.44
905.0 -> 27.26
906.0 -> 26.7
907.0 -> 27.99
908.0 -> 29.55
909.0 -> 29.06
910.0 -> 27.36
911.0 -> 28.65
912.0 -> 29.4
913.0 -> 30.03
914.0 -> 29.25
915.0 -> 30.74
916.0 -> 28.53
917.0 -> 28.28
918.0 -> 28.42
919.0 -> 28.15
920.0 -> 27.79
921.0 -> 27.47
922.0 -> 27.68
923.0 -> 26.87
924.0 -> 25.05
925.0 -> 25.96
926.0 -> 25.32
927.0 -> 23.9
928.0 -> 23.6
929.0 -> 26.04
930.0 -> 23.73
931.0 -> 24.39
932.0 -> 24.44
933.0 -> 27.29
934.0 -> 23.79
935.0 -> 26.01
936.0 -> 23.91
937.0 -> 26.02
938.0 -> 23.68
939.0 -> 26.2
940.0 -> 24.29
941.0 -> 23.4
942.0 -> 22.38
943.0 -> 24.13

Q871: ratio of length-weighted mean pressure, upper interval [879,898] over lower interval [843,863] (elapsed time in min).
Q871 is 1.1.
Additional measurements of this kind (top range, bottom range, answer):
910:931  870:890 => 0.86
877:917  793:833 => 0.92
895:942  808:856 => 0.90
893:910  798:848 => 0.93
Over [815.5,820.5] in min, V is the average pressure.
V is 32.5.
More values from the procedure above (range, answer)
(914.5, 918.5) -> 29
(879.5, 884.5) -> 31.4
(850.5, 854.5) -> 29.2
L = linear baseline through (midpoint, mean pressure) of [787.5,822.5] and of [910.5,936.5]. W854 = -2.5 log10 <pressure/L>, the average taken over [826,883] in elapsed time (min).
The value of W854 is 0.04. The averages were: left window 33.2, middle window 29.5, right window 26.7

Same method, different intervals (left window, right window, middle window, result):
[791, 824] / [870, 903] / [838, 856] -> 0.148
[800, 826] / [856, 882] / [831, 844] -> 0.159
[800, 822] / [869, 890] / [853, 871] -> 0.088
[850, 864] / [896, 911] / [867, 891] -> -0.108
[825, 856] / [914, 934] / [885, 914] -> -0.079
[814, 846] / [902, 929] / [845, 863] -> 0.024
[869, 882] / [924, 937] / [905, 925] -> -0.048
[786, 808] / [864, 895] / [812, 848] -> 0.087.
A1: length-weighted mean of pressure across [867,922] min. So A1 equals 29.9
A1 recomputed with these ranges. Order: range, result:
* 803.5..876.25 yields 30.2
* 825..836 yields 29.2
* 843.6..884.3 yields 30.1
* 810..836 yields 31.5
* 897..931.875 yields 27.5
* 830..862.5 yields 28.1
